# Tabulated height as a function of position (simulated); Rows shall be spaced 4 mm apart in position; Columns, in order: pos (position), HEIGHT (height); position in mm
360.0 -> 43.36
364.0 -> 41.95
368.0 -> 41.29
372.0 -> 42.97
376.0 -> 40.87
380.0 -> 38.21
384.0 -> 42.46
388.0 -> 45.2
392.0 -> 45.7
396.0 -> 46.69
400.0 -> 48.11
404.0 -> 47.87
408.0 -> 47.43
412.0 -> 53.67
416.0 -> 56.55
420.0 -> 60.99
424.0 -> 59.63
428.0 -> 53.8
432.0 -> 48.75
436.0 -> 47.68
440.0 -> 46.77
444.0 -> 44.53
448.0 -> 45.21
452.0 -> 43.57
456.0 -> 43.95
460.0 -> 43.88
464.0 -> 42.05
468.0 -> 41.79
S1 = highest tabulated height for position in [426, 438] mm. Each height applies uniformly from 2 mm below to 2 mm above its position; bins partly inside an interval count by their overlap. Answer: 53.8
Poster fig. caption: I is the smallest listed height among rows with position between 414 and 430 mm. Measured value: 53.8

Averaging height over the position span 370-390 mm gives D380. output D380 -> 41.9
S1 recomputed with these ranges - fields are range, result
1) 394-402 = 48.11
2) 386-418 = 56.55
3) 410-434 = 60.99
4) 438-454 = 46.77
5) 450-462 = 43.95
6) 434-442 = 47.68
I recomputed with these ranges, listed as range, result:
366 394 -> 38.21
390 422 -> 45.7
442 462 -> 43.57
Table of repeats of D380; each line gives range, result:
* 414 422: 58.8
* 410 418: 55.1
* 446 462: 44.2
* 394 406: 47.6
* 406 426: 55.7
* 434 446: 46.3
